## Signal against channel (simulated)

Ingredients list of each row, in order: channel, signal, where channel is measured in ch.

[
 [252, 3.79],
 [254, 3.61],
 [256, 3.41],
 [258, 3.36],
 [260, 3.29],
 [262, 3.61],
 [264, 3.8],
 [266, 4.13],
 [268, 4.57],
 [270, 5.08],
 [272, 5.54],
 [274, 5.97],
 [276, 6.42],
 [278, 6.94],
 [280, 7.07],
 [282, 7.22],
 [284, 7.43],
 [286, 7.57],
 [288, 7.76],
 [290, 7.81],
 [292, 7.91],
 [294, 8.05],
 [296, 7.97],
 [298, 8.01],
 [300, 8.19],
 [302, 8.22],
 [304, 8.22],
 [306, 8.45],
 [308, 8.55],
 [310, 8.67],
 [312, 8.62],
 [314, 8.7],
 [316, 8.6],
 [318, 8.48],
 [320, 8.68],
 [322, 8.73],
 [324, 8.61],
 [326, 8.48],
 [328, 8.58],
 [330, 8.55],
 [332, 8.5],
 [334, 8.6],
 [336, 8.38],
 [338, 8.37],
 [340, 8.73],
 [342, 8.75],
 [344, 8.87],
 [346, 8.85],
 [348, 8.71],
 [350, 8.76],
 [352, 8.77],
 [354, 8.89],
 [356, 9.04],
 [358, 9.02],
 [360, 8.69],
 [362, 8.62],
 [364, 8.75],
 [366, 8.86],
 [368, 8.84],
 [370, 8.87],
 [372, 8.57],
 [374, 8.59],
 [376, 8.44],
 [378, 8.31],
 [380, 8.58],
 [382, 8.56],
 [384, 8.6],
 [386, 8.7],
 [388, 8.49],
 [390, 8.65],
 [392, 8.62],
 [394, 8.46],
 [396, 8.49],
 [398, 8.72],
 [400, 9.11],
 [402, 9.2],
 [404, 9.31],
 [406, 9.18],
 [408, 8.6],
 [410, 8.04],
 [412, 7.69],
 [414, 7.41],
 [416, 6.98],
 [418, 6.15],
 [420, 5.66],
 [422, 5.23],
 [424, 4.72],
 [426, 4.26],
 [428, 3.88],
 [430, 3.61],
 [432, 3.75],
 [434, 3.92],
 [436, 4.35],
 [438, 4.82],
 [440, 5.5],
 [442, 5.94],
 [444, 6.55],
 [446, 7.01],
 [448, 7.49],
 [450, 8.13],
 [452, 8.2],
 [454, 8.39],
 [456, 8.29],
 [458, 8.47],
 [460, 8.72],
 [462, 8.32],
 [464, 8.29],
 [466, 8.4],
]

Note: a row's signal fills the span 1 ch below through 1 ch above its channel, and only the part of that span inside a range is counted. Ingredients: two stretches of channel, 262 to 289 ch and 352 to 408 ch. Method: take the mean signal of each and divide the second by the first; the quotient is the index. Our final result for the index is 1.45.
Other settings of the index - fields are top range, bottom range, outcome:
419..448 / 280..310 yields 0.63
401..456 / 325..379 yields 0.75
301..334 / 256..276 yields 1.93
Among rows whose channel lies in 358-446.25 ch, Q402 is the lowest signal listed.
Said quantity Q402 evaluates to 3.61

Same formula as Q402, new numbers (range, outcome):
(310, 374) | 8.37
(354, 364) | 8.62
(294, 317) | 7.97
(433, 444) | 3.92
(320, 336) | 8.38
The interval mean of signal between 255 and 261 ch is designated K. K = 3.35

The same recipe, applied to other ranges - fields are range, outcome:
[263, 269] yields 4.17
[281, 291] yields 7.56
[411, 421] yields 6.78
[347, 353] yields 8.75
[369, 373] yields 8.72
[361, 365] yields 8.68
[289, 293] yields 7.86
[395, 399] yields 8.61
